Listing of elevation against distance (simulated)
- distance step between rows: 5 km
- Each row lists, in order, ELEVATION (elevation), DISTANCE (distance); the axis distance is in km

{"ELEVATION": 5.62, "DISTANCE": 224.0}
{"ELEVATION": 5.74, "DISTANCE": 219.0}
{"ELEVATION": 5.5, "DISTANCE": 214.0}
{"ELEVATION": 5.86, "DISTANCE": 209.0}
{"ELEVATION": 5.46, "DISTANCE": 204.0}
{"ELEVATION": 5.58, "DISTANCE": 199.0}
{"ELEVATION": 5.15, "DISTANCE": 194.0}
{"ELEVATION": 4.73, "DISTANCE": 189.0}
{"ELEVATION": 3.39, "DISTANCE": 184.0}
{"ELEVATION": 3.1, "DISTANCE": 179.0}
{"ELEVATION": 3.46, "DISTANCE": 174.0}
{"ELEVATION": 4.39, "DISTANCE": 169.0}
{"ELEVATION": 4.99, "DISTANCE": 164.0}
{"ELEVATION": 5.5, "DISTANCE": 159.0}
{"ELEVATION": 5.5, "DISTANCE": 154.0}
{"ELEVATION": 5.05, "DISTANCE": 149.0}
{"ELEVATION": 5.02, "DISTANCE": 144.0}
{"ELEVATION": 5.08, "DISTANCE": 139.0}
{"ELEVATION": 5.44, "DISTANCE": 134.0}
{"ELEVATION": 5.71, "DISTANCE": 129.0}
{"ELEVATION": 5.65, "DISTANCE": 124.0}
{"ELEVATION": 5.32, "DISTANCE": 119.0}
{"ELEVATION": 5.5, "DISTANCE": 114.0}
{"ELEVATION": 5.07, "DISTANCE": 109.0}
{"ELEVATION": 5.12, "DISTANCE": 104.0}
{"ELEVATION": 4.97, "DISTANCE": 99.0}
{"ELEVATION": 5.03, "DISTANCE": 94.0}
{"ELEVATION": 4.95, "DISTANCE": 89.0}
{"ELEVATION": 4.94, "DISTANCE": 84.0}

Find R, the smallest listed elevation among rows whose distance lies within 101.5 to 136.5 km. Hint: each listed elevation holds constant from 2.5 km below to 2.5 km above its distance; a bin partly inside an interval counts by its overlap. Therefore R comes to 5.07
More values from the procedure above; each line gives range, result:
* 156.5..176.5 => 3.46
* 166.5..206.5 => 3.1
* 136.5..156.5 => 5.02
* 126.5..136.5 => 5.44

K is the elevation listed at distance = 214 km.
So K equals 5.5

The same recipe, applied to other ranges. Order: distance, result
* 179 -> 3.1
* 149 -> 5.05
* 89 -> 4.95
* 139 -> 5.08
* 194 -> 5.15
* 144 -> 5.02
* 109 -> 5.07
